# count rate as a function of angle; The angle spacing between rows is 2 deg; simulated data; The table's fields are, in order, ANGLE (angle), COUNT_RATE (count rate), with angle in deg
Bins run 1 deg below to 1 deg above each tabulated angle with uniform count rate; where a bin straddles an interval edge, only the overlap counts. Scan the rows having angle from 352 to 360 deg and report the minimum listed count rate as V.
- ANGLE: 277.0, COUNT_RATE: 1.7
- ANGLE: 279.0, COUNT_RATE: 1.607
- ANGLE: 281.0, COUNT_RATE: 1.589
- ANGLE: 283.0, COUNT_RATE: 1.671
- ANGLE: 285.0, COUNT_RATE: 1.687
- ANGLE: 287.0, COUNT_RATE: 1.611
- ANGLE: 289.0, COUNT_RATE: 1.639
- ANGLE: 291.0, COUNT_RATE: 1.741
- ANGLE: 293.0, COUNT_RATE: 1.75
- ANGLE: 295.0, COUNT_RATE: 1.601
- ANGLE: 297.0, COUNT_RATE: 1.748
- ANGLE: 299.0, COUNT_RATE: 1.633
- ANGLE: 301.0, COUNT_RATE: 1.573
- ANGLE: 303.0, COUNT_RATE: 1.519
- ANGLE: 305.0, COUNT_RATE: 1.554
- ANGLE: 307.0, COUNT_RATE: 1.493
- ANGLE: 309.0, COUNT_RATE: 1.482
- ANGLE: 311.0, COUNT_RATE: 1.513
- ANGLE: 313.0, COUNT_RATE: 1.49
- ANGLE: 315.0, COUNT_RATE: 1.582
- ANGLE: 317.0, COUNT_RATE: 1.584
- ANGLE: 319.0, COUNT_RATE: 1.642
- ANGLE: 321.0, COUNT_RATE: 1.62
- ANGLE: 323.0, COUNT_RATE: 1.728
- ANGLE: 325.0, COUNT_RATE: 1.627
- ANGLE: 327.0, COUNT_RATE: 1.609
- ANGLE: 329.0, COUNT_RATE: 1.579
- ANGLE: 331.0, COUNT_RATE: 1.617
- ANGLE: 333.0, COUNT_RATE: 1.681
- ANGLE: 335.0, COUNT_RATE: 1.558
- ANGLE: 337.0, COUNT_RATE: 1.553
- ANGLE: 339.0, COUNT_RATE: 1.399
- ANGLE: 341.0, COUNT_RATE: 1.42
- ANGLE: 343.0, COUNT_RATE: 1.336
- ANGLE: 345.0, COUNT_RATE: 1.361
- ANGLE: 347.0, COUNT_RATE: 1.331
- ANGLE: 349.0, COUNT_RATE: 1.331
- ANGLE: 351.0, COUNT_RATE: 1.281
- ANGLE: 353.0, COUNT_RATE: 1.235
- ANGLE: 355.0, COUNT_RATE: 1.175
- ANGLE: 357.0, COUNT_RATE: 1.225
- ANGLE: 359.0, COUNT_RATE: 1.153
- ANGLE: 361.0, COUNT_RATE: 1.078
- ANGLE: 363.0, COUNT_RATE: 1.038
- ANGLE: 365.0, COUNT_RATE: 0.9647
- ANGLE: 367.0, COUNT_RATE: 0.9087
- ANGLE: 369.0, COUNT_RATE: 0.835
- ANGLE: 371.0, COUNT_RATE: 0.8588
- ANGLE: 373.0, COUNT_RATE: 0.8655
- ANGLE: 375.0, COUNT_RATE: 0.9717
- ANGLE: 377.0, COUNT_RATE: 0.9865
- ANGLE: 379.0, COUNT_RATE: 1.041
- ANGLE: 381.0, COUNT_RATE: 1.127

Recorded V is 1.153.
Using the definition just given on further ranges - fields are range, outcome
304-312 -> 1.482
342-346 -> 1.336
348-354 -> 1.235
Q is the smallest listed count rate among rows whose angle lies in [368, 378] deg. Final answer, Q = 0.835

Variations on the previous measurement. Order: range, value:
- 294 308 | 1.493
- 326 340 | 1.399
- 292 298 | 1.601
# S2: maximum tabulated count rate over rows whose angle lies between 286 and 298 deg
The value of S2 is 1.75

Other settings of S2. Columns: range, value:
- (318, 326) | 1.728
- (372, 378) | 0.9865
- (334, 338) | 1.558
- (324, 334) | 1.681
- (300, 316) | 1.582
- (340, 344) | 1.42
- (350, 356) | 1.281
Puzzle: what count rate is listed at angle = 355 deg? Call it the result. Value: 1.175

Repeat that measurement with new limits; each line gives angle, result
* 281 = 1.589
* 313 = 1.49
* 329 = 1.579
